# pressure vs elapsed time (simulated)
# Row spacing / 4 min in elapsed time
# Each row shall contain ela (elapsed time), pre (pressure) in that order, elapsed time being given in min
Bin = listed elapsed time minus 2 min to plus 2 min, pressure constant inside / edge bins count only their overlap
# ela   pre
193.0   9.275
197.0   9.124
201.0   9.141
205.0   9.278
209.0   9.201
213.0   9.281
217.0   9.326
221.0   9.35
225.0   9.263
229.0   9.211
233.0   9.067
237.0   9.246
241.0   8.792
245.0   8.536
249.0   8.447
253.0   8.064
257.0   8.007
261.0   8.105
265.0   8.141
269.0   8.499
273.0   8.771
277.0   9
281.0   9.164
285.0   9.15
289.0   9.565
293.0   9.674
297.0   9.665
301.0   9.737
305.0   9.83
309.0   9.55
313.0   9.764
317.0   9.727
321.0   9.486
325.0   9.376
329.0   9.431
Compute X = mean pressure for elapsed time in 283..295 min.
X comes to 9.46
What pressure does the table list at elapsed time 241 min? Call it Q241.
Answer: 8.792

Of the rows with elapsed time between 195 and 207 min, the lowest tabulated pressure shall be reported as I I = 9.124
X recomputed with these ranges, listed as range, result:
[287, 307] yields 9.69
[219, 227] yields 9.31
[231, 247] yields 8.91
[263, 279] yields 8.6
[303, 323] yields 9.67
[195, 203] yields 9.13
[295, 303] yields 9.7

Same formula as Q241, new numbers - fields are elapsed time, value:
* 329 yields 9.431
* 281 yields 9.164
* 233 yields 9.067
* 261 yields 8.105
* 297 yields 9.665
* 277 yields 9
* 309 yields 9.55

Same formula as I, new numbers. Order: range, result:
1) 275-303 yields 9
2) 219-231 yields 9.211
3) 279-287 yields 9.15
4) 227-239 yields 9.067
